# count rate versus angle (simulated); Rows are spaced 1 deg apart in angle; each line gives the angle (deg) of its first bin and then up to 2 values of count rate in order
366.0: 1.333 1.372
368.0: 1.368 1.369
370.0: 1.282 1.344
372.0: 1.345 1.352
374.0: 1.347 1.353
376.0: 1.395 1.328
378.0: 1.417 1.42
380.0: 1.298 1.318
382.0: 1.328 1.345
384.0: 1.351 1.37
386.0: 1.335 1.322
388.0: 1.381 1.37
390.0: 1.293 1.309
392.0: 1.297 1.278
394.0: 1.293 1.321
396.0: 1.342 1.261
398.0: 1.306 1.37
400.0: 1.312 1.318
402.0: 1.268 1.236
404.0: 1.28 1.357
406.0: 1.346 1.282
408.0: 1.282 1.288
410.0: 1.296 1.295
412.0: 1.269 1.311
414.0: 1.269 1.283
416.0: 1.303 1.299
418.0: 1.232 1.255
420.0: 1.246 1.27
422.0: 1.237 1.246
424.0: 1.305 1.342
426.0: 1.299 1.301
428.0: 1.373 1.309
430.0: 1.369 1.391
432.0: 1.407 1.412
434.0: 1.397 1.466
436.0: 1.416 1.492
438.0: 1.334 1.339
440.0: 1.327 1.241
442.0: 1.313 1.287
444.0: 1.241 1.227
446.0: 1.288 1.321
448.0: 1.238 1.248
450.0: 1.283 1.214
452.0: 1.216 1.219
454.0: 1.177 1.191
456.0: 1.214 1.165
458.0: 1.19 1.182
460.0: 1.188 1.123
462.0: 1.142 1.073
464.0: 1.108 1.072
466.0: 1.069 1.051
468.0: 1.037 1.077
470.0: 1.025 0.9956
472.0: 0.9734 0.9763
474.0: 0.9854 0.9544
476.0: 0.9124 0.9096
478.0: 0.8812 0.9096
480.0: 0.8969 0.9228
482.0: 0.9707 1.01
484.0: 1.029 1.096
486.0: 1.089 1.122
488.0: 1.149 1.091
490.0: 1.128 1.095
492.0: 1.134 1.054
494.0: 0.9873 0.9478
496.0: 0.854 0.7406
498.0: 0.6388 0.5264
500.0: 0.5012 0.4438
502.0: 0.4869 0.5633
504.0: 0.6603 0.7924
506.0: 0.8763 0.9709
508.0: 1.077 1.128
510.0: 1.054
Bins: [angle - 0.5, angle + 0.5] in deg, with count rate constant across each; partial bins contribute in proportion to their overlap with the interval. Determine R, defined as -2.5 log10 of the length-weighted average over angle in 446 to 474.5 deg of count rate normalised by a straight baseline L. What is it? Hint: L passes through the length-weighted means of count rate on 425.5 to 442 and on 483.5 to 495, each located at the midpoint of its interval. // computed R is 0.09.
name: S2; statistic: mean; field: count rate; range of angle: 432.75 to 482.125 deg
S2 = 1.16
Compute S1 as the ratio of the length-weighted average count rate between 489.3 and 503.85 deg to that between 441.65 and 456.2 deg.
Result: 0.64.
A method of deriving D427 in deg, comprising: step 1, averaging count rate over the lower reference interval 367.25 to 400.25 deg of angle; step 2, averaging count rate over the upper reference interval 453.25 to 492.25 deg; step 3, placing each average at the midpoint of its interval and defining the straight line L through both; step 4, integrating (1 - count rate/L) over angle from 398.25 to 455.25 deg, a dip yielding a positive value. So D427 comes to -4.7 deg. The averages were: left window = 1.34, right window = 1.06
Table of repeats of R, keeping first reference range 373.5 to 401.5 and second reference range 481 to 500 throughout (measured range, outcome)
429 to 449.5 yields -0.16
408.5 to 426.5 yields -0.05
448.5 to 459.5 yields -0.10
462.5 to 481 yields 0.05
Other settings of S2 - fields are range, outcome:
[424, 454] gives 1.32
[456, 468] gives 1.12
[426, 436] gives 1.38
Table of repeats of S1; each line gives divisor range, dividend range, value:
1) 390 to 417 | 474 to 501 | 0.72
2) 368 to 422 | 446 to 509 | 0.76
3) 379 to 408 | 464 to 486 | 0.75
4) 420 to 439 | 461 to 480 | 0.75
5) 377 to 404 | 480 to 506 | 0.67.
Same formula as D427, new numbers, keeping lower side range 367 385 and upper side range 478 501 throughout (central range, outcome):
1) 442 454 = -1.8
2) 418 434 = -2.0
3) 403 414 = -0.6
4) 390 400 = -0.2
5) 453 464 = -1.2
